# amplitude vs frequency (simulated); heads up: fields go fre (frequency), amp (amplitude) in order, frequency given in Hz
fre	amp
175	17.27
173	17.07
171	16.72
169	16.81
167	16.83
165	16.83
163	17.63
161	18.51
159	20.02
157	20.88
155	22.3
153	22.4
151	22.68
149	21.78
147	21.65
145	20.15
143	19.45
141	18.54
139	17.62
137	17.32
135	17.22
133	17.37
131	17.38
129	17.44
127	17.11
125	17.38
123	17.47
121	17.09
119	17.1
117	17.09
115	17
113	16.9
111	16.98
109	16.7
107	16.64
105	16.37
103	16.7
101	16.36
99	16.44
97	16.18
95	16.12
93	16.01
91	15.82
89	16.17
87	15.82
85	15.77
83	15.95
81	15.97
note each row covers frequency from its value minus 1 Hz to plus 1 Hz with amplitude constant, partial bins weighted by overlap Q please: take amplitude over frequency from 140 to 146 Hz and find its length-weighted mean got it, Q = 19.4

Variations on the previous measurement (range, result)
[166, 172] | 16.8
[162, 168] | 17.1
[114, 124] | 17.1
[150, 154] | 22.5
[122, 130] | 17.3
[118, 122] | 17.1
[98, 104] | 16.5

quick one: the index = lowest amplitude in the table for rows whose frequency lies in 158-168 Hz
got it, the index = 16.83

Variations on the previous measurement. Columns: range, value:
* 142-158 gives 19.45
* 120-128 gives 17.09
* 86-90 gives 15.82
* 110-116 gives 16.9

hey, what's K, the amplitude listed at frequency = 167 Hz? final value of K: 16.83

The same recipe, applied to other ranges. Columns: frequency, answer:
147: 21.65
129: 17.44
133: 17.37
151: 22.68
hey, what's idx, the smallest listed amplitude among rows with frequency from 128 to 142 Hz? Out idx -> 17.22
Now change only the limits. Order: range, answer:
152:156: 22.3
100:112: 16.36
